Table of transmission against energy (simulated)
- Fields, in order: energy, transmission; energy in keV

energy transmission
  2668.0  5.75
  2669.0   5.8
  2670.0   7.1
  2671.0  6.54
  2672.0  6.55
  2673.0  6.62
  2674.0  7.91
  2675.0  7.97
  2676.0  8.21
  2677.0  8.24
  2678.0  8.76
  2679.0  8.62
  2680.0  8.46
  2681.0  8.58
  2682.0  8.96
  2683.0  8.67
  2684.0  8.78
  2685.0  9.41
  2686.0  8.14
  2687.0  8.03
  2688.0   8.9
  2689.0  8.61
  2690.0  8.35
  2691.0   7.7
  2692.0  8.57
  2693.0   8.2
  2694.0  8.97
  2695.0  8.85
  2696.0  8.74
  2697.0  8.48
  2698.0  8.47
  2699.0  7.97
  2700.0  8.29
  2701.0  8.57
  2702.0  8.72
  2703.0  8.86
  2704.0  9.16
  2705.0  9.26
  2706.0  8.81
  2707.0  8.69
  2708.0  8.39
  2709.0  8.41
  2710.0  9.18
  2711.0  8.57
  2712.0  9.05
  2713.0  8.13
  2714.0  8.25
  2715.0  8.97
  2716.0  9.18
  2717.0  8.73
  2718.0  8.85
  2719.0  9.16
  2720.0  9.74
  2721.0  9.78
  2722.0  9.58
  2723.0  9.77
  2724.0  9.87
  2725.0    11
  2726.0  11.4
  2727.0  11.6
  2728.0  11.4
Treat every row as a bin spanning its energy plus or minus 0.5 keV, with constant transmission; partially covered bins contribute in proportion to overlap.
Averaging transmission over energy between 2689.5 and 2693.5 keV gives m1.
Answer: 8.21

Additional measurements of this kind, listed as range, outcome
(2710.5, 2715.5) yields 8.59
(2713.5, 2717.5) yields 8.78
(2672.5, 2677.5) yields 7.79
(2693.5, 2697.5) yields 8.76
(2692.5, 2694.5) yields 8.59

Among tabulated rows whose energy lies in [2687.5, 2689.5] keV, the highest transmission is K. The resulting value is 8.9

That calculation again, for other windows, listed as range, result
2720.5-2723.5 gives 9.78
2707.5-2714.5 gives 9.18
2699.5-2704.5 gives 9.16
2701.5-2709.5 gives 9.26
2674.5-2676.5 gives 8.21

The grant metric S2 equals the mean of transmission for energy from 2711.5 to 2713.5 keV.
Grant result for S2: 8.59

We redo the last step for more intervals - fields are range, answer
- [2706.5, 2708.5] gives 8.54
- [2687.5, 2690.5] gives 8.62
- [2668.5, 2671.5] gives 6.48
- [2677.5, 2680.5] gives 8.61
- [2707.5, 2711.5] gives 8.64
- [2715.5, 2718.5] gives 8.92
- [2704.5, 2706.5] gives 9.04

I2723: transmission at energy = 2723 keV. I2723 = 9.77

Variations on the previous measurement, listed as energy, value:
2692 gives 8.57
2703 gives 8.86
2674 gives 7.91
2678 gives 8.76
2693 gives 8.2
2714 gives 8.25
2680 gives 8.46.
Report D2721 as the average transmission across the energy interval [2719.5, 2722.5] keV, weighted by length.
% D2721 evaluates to 9.7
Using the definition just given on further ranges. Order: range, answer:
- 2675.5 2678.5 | 8.4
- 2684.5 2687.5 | 8.53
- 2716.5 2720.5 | 9.12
